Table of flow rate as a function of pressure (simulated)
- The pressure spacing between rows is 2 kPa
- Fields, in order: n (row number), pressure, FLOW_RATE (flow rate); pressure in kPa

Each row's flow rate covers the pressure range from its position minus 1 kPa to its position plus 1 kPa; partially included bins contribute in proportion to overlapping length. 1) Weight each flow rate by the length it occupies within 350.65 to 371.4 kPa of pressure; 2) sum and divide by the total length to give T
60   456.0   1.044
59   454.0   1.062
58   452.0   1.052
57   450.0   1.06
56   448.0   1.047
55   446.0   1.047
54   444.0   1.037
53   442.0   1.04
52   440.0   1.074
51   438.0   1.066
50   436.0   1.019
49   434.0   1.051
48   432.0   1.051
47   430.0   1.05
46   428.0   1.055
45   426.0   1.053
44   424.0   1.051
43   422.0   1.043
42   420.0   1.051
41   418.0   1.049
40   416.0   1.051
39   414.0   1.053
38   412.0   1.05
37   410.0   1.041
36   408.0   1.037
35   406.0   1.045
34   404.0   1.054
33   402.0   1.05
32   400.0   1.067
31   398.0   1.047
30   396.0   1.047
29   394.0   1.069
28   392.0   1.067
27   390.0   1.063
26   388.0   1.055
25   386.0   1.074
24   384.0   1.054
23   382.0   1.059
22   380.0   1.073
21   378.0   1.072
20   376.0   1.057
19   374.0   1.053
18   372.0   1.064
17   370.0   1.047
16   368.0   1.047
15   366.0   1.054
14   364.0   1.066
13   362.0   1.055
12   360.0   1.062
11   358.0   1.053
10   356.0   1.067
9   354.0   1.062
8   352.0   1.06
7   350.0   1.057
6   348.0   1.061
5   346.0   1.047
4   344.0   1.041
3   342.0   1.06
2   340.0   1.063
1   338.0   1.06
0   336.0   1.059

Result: 1.06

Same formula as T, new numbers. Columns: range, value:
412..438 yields 1.05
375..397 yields 1.06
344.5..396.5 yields 1.06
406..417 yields 1.05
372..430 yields 1.06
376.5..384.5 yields 1.06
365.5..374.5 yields 1.05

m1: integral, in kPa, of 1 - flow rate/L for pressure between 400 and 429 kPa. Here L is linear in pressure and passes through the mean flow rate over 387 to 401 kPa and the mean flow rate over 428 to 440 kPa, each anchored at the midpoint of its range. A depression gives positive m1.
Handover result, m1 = 0.1 kPa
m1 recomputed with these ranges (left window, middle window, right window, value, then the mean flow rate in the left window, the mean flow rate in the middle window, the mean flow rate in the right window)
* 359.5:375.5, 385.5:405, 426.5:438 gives -0.1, 1.06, 1.06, 1.05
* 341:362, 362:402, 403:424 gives -0.3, 1.06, 1.06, 1.05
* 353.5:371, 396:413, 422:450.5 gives 0.1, 1.06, 1.05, 1.05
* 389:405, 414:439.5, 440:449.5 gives 0.0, 1.06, 1.05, 1.05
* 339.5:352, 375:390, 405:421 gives -0.2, 1.05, 1.06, 1.05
